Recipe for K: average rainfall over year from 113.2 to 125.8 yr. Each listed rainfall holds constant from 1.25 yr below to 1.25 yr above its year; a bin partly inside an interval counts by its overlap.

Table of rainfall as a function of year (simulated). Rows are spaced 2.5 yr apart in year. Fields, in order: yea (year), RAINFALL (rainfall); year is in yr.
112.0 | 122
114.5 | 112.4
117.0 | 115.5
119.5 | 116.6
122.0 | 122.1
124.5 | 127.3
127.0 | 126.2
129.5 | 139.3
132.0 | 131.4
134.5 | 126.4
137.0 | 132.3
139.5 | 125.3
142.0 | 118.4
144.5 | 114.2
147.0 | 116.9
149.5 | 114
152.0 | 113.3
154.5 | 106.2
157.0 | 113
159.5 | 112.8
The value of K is 119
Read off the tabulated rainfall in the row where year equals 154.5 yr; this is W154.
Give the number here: 106.2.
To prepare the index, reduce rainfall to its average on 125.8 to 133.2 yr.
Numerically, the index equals 132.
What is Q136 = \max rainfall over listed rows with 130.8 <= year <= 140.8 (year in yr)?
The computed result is 132.3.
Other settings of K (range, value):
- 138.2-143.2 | 122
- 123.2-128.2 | 127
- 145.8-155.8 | 113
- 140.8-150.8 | 116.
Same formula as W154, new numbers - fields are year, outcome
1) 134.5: 126.4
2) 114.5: 112.4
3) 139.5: 125.3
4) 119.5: 116.6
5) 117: 115.5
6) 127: 126.2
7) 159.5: 112.8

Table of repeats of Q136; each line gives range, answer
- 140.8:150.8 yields 118.4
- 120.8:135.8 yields 139.3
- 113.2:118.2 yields 115.5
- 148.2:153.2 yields 114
